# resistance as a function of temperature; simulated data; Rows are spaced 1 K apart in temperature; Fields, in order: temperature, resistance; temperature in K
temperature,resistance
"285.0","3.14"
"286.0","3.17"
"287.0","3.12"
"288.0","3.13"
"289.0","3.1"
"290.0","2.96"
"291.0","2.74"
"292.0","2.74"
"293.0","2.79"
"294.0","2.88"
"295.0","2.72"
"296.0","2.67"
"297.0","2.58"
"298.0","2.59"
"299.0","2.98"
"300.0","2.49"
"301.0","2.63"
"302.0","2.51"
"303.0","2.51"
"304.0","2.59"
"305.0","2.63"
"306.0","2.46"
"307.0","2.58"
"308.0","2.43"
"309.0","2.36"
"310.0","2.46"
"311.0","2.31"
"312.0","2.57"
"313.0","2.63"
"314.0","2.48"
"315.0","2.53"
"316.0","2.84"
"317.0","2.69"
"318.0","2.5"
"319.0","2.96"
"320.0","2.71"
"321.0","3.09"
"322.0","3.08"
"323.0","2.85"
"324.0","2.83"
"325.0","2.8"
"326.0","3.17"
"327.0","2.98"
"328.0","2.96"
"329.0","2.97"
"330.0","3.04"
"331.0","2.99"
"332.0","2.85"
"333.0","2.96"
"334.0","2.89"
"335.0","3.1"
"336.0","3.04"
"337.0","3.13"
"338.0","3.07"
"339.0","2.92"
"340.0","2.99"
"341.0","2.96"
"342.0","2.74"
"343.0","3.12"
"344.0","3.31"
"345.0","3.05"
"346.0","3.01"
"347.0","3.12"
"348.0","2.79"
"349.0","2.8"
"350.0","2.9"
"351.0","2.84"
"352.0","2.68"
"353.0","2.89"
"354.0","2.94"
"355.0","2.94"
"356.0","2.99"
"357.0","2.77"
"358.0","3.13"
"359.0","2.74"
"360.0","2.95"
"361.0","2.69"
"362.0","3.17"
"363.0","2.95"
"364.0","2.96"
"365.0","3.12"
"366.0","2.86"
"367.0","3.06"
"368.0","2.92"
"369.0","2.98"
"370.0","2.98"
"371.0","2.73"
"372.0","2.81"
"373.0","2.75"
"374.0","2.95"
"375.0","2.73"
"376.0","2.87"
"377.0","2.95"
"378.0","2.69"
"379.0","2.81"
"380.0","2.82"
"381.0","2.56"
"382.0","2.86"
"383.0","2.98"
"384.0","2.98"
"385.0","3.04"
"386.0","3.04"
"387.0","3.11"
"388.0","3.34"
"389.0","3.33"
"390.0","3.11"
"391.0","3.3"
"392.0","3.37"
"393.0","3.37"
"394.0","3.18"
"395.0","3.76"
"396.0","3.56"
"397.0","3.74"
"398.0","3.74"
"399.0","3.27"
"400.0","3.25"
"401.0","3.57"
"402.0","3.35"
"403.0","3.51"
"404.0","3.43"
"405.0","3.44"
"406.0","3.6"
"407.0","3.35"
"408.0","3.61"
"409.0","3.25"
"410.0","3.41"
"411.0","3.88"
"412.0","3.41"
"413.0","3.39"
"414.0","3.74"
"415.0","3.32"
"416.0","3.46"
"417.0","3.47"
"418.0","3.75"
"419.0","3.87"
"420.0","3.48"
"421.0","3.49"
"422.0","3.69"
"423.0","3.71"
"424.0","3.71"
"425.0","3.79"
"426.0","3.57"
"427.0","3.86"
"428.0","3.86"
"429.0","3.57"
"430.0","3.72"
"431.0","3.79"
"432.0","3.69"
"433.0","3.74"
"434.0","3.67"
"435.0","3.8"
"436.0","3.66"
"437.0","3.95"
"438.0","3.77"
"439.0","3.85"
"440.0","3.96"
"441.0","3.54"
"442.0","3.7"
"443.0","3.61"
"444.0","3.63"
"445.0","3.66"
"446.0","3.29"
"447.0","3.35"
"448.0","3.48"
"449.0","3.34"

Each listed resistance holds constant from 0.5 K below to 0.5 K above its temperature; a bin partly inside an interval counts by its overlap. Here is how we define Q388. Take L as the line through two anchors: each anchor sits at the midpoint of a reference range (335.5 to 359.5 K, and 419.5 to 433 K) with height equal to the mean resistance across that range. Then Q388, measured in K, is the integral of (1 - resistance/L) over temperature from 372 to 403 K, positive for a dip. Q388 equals 1.7 K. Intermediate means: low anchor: 2.95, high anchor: 3.69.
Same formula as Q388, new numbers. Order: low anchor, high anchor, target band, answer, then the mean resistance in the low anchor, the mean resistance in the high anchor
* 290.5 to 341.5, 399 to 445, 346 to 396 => 3.60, 2.77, 3.62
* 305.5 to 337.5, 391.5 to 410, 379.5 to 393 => 1.07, 2.79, 3.46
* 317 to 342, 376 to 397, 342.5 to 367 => 0.57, 2.94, 3.12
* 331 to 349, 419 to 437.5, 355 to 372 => 1.35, 3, 3.71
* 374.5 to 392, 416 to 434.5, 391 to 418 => -1.18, 2.98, 3.68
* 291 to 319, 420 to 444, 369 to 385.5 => 1.99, 2.61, 3.72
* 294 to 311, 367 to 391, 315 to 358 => -3.08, 2.58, 2.94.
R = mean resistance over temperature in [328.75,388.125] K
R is 2.94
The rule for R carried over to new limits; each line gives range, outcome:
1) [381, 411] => 3.34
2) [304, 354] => 2.84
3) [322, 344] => 2.98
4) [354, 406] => 3.09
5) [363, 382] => 2.87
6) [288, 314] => 2.64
